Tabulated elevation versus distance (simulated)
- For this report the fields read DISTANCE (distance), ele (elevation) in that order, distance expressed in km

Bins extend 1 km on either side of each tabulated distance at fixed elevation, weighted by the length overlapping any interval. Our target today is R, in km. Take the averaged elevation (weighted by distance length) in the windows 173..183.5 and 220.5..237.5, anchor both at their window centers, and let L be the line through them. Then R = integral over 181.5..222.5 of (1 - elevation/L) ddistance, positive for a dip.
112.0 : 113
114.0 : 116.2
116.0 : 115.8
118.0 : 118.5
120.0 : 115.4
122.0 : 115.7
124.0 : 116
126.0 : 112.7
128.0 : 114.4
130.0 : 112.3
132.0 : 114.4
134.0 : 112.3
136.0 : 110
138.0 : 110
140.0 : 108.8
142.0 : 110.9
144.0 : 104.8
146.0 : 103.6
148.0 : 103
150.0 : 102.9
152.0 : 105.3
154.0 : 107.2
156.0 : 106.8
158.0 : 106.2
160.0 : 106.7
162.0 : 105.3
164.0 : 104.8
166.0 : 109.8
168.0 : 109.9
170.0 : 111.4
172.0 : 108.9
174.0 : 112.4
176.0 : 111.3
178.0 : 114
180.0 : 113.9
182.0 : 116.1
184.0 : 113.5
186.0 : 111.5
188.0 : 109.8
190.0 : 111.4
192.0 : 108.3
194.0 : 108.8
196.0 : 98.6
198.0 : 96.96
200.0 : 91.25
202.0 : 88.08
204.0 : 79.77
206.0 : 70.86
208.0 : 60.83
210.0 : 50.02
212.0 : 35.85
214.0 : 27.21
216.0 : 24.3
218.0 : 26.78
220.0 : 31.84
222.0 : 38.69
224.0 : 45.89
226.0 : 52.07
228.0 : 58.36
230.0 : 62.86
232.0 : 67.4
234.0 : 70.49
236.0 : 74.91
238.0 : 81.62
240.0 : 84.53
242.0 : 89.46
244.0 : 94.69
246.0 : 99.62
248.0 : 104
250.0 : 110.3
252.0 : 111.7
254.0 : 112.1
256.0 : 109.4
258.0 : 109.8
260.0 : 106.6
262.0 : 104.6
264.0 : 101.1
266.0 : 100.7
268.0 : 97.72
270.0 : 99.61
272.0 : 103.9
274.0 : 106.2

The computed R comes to 7.0 km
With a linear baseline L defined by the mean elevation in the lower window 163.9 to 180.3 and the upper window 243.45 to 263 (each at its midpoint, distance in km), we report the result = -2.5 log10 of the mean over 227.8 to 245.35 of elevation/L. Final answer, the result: 0.357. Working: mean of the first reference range 111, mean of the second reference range 107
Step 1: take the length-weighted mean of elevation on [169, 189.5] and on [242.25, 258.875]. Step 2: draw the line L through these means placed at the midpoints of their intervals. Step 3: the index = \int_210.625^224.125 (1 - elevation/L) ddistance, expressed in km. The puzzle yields 9.45 km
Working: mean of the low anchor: 112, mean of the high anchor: 106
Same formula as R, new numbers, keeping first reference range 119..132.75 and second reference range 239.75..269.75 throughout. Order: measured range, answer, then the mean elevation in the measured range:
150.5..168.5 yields 0.76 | 107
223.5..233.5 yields 4.43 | 58.5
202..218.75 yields 8.97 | 49.7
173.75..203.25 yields 0.58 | 107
